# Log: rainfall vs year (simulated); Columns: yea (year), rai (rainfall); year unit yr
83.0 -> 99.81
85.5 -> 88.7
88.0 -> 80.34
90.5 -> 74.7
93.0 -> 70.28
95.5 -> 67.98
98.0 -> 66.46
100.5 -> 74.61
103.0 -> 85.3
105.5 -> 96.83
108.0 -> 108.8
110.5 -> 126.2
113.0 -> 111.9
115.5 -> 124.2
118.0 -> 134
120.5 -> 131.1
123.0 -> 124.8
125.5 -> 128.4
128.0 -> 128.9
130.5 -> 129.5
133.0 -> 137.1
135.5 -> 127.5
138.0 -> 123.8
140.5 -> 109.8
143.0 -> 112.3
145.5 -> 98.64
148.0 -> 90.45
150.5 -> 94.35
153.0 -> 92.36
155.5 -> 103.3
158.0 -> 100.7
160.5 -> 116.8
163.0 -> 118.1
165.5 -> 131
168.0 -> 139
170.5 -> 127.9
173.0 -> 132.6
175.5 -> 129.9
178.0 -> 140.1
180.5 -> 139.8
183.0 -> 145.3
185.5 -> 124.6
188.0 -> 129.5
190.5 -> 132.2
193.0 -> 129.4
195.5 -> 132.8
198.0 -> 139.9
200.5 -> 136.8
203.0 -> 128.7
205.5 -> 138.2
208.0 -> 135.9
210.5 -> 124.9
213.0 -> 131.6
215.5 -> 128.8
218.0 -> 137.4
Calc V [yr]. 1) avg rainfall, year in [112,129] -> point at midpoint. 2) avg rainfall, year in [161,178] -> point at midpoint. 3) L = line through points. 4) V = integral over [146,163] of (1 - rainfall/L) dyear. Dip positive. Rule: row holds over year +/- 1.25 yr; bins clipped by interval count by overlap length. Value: 3.7 yr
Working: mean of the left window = 126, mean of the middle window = 101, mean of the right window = 130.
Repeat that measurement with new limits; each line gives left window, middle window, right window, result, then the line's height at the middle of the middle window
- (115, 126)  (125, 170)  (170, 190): 5.3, 131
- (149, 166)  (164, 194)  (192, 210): -3.3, 120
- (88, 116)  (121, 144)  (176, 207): -4.4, 105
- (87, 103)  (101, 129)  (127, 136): -3.2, 105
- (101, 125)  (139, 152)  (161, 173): 2.3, 123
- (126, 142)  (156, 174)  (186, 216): 0.9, 129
